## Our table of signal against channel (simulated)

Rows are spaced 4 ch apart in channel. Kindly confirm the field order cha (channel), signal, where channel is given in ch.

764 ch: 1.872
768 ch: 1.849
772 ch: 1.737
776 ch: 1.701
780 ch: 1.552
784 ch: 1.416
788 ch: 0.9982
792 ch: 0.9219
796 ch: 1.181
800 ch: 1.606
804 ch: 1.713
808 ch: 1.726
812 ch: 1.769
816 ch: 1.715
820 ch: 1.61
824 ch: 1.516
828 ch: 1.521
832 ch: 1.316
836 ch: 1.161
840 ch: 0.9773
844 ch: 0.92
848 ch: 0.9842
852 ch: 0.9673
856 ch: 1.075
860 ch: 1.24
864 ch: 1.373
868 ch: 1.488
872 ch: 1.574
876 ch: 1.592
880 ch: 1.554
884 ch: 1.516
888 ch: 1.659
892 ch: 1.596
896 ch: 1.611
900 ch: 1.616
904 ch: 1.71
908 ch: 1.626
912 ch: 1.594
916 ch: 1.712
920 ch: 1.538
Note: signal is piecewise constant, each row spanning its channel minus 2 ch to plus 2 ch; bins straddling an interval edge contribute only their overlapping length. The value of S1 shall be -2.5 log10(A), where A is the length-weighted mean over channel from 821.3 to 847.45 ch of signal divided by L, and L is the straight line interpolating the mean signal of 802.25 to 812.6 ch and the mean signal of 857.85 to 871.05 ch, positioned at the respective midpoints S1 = 0.27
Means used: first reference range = 1.73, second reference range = 1.38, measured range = 1.23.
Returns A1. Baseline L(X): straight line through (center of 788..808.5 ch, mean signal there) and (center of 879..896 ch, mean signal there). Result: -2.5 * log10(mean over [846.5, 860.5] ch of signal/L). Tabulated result 0.389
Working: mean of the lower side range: 1.37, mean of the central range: 1.05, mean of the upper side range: 1.59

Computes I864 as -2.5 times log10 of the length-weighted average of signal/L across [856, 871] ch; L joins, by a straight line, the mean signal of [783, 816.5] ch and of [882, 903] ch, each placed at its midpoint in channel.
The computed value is 0.16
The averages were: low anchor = 1.44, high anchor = 1.6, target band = 1.34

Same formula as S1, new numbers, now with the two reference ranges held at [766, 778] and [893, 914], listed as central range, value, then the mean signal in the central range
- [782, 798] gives 0.472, 1.13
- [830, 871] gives 0.403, 1.16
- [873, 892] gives 0.047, 1.58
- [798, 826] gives 0.037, 1.67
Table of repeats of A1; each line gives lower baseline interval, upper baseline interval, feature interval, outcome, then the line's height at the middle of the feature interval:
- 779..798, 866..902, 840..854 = 0.43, 1.43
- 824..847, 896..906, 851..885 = 0.04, 1.42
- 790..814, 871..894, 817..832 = -0.01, 1.51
